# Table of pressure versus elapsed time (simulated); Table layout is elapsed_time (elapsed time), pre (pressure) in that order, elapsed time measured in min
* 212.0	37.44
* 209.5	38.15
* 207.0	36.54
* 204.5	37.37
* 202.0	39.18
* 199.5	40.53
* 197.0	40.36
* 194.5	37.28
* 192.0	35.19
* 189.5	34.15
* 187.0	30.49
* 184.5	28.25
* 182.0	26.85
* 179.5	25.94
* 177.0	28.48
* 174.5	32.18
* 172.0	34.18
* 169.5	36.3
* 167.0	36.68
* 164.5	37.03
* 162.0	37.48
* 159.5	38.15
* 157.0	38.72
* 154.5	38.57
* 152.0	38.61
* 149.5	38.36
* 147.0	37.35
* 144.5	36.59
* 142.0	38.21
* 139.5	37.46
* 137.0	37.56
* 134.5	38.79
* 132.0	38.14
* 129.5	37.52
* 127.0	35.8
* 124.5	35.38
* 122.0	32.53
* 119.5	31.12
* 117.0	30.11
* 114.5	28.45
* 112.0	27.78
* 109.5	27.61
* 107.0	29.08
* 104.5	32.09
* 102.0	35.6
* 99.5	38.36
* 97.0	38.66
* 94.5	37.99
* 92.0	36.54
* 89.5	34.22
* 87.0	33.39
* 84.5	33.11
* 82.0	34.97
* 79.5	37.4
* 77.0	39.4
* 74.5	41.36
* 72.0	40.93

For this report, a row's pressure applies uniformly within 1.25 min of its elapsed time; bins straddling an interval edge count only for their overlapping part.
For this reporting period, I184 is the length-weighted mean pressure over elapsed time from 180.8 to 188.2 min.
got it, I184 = 28.5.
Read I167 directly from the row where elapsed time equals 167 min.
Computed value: 36.68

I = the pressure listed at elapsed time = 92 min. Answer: 36.54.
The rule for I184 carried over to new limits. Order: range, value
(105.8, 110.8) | 28.3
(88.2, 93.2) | 35.3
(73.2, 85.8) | 37.2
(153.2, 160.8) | 38.5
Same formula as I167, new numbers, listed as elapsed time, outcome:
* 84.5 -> 33.11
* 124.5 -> 35.38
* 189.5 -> 34.15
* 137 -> 37.56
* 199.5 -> 40.53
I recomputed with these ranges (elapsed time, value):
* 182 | 26.85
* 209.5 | 38.15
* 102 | 35.6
